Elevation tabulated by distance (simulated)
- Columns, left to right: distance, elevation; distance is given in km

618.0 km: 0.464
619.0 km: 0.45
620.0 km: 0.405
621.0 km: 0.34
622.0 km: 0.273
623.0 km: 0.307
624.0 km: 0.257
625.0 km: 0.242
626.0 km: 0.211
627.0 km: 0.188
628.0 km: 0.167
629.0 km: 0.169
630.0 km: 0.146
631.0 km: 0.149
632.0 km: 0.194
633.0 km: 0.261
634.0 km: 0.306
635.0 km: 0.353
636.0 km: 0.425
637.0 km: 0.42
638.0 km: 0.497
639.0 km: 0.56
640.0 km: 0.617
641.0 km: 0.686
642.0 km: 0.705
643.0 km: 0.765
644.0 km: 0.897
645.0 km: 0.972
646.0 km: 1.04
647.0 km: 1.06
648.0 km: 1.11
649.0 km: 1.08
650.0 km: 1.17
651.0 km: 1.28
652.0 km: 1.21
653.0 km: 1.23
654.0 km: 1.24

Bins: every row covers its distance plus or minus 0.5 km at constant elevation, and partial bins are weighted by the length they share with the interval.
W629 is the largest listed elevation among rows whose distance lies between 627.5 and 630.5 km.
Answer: 0.169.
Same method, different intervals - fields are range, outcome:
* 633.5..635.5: 0.353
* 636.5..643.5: 0.765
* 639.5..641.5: 0.686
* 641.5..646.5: 1.04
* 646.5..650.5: 1.17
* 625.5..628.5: 0.211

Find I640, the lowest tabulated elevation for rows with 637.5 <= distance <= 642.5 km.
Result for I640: 0.497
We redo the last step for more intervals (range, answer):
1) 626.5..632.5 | 0.146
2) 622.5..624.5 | 0.257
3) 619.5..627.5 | 0.188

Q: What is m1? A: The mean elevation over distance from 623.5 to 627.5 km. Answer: 0.225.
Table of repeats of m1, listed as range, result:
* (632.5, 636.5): 0.336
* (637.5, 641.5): 0.59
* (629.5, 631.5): 0.147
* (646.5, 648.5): 1.08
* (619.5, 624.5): 0.316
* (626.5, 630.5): 0.168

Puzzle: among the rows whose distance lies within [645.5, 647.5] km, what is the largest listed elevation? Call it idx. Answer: 1.06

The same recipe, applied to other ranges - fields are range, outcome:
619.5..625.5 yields 0.405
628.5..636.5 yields 0.425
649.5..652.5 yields 1.28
